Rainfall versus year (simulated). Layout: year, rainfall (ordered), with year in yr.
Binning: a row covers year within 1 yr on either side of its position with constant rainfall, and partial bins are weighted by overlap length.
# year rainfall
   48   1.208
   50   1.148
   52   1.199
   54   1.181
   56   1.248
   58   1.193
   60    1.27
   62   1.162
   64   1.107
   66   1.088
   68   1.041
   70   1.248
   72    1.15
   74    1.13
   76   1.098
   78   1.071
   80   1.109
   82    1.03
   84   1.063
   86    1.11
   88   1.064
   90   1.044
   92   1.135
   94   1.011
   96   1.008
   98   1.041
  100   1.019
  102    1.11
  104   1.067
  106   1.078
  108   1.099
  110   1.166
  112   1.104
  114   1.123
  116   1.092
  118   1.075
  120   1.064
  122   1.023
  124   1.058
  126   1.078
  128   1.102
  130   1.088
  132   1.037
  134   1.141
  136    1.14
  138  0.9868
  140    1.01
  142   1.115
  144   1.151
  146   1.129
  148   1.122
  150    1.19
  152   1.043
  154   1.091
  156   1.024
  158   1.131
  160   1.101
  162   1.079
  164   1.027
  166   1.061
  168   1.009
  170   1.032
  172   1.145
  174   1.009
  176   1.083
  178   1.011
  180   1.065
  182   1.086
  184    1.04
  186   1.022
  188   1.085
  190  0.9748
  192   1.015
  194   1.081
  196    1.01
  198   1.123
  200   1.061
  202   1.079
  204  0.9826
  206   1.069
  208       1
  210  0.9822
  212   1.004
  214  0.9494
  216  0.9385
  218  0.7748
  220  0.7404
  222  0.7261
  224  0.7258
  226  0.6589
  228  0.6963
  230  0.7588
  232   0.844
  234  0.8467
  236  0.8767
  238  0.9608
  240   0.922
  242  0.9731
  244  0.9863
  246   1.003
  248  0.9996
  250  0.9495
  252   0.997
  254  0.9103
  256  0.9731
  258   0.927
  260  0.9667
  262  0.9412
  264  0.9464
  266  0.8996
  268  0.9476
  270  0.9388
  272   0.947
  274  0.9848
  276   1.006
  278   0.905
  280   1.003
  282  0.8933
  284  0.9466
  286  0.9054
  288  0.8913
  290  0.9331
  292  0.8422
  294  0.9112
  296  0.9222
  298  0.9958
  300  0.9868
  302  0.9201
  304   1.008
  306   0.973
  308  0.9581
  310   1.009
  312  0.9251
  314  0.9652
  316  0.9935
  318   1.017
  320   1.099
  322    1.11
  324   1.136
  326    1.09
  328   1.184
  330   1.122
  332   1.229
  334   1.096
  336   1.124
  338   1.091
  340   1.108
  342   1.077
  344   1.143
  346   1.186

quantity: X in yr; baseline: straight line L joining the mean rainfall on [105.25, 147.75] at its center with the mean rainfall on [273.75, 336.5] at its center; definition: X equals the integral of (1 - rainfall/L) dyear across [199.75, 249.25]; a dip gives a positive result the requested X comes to 6.7 yr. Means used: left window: 1.09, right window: 1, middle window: 0.9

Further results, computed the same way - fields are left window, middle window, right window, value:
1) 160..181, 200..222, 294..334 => 2.13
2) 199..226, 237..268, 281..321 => -0.78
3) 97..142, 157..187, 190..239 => -2.21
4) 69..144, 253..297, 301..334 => 5.06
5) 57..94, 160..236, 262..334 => 5.66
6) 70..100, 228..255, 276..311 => 1.66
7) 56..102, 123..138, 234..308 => -0.34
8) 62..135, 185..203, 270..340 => -0.03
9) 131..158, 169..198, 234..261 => -0.28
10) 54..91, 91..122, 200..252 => -0.06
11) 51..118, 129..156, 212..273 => -1.65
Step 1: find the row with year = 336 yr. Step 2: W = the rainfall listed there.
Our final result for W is 1.124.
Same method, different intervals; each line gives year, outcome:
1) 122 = 1.023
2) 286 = 0.9054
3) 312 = 0.9251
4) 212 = 1.004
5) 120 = 1.064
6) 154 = 1.091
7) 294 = 0.9112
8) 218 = 0.7748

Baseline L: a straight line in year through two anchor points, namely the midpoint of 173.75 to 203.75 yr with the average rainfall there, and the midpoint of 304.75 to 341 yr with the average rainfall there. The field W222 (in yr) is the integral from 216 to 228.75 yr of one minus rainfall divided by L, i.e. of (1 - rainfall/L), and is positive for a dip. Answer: 3.8 yr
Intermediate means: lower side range 1.05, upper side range 1.07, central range 0.738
